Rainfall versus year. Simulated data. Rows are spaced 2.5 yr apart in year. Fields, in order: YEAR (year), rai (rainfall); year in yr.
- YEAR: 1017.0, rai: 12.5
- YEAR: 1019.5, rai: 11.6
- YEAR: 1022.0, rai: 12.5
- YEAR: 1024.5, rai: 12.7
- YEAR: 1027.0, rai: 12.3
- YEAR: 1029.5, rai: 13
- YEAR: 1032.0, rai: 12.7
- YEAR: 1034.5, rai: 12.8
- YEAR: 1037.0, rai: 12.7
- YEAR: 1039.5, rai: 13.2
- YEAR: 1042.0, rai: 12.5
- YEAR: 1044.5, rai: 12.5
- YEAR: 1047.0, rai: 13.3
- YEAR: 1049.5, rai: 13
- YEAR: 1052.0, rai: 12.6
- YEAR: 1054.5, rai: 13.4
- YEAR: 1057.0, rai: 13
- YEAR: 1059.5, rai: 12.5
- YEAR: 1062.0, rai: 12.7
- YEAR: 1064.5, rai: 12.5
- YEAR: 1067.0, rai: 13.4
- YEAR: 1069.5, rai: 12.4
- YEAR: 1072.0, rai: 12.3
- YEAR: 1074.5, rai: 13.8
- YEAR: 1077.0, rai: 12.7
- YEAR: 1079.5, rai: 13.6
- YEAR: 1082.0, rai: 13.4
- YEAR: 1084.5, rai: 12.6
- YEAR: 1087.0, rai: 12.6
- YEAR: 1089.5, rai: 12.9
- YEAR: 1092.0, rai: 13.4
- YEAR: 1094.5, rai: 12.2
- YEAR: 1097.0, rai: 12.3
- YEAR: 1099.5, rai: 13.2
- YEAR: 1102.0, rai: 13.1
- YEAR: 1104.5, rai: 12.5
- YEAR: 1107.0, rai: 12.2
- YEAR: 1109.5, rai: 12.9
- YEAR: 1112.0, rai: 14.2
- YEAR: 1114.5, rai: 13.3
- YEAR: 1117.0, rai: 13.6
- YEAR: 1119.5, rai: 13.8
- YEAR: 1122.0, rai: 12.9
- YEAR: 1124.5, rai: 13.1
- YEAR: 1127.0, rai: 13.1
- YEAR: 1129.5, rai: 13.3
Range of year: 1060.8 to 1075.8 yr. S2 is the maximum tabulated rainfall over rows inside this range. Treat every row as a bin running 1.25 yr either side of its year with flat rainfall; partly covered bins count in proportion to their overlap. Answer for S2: 13.8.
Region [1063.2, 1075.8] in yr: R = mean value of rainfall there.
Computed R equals 12.9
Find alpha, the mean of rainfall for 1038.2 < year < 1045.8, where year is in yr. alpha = 12.7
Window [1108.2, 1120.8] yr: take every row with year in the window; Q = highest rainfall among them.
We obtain 14.2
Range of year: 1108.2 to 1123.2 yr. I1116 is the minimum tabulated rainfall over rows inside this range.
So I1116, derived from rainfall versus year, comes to 12.9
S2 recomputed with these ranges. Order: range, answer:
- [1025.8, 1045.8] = 13.2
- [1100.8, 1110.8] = 13.1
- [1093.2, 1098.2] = 12.3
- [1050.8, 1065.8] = 13.4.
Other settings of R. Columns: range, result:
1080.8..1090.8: 12.9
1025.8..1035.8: 12.7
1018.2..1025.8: 12.3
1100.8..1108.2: 12.6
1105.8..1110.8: 12.6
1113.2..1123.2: 13.4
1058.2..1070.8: 12.7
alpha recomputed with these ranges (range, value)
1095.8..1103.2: 12.9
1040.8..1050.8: 12.8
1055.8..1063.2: 12.7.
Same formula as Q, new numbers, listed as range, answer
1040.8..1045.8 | 12.5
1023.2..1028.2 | 12.7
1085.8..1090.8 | 12.9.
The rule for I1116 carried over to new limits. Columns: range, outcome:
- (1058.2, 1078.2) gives 12.3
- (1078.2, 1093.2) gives 12.6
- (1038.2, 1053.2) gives 12.5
